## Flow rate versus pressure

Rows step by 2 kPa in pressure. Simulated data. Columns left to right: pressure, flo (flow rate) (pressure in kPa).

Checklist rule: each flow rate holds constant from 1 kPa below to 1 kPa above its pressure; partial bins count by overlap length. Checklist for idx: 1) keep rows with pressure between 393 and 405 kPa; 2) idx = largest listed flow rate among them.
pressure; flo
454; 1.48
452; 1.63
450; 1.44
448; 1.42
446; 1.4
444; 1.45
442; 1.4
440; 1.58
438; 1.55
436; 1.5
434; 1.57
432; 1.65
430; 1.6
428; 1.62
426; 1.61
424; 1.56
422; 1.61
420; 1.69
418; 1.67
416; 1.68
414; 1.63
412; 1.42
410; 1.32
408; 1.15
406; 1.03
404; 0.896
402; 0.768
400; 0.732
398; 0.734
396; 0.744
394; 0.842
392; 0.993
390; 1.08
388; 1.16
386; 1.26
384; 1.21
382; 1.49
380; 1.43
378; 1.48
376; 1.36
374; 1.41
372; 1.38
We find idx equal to 0.896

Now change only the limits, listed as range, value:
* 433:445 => 1.58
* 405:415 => 1.63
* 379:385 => 1.49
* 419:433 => 1.69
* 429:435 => 1.65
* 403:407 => 1.03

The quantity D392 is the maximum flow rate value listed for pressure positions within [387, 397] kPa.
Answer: 1.16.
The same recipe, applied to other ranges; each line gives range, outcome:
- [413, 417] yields 1.68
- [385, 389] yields 1.26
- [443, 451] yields 1.45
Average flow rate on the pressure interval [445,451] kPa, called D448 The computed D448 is 1.42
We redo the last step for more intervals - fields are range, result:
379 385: 1.38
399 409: 0.915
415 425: 1.64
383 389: 1.21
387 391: 1.12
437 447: 1.48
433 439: 1.54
